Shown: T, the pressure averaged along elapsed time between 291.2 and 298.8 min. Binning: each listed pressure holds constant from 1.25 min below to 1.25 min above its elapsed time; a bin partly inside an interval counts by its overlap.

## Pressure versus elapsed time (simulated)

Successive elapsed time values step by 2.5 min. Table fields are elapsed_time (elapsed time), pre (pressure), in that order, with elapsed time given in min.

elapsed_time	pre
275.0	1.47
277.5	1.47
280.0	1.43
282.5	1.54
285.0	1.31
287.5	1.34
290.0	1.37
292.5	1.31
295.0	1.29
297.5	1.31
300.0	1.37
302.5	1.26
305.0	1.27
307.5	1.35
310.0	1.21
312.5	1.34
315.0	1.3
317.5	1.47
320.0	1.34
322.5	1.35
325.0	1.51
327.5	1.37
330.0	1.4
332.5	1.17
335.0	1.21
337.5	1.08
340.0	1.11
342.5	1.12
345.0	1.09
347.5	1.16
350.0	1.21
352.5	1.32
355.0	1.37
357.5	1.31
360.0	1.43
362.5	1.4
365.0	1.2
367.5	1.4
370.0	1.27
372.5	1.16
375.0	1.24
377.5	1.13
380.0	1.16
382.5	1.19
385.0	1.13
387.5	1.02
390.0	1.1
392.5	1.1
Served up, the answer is 1.3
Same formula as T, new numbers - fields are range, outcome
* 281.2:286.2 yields 1.43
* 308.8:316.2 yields 1.28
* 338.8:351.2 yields 1.14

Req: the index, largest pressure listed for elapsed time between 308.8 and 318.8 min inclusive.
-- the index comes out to 1.47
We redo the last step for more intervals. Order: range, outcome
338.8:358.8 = 1.37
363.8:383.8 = 1.4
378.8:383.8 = 1.19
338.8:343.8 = 1.12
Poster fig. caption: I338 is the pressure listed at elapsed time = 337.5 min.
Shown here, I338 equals 1.08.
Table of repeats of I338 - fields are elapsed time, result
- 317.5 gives 1.47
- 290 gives 1.37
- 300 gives 1.37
